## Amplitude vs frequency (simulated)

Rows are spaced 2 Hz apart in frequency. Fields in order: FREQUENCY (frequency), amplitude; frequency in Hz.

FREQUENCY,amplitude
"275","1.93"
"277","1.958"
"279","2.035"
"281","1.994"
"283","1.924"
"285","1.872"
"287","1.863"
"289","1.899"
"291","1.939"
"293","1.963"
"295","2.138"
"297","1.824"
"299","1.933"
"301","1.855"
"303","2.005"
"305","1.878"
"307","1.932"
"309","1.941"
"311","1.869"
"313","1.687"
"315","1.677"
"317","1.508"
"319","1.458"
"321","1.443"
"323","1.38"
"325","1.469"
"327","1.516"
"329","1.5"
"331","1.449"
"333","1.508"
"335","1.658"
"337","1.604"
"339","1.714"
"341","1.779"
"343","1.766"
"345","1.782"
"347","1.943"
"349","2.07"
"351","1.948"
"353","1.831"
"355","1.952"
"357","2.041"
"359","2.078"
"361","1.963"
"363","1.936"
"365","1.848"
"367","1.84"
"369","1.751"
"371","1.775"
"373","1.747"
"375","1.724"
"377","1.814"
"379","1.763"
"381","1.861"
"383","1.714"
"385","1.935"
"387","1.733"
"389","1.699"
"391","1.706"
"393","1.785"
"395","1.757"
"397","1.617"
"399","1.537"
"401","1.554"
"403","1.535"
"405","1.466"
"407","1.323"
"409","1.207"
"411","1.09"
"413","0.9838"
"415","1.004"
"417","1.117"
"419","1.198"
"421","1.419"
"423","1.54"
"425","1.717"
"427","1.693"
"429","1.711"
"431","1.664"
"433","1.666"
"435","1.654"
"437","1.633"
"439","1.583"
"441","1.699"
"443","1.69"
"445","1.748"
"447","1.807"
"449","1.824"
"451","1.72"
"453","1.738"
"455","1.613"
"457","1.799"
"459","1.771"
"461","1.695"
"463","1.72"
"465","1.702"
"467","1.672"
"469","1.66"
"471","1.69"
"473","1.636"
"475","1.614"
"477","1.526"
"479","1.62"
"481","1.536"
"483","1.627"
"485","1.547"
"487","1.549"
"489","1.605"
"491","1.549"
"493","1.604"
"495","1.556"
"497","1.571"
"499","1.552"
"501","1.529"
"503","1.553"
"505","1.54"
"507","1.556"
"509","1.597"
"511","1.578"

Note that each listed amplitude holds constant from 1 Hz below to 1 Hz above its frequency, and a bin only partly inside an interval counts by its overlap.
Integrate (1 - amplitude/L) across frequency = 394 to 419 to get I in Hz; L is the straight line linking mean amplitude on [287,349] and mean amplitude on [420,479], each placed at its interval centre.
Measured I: 5.2 Hz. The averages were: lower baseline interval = 1.74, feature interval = 1.34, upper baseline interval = 1.68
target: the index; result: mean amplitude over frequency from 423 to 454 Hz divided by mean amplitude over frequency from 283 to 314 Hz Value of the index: 0.9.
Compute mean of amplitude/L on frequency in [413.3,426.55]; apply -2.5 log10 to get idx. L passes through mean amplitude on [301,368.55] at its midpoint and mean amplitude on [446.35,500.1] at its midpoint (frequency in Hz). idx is 0.26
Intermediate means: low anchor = 1.76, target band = 1.33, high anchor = 1.65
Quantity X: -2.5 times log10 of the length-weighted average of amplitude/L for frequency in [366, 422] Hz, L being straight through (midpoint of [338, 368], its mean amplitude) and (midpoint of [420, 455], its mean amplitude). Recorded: 0.15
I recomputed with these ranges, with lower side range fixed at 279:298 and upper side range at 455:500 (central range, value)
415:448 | 2.39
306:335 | 4.46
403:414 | 3.15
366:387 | 0.06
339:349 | 0.08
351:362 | -0.86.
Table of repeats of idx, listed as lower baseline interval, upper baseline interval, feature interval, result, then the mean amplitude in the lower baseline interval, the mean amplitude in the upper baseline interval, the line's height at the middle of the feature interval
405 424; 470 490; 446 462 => -0.204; 1.22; 1.59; 1.45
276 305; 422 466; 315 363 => 0.089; 1.94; 1.7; 1.86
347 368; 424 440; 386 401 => 0.082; 1.95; 1.67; 1.81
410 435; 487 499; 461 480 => -0.090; 1.41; 1.57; 1.52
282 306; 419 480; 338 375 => -0.030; 1.92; 1.67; 1.82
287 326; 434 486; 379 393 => -0.030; 1.78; 1.67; 1.73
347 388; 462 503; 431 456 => -0.003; 1.87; 1.6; 1.69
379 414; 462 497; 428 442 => -0.048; 1.56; 1.61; 1.59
